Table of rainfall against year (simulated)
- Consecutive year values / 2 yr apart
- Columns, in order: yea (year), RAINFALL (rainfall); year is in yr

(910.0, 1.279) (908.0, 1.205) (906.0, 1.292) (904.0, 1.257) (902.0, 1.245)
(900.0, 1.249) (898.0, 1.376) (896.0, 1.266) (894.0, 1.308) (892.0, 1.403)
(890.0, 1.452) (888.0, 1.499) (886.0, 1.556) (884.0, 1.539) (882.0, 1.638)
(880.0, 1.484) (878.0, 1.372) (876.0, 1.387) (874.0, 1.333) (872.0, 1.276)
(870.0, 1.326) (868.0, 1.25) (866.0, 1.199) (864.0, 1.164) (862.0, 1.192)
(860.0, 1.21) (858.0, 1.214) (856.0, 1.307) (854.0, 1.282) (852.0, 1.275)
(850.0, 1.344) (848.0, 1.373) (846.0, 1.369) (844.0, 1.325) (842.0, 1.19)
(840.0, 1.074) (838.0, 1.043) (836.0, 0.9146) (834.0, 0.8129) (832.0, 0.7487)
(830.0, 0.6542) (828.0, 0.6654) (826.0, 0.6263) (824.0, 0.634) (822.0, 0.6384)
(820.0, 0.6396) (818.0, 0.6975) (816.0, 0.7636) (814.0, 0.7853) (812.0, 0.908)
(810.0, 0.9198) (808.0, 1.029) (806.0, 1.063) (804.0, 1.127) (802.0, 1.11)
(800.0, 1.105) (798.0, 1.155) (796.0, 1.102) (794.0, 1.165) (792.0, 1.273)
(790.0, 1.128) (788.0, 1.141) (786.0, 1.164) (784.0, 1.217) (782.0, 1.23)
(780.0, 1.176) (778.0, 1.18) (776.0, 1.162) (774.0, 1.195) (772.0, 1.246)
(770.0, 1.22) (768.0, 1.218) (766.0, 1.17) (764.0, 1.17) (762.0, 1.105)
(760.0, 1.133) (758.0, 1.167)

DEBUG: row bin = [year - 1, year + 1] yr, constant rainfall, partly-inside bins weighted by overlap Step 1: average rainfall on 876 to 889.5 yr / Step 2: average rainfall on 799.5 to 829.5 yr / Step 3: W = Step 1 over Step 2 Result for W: 1.79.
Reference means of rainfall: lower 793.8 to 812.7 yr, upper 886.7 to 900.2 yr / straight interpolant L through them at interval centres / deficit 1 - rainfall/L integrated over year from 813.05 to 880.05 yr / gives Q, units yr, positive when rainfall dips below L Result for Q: 8.6 yr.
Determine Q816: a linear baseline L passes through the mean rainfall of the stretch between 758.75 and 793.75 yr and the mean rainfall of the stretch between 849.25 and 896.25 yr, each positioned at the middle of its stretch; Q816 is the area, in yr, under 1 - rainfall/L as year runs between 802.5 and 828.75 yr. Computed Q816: 9.1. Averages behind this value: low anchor 1.18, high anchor 1.35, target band 0.815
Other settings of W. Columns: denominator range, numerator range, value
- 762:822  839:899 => 1.24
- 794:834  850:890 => 1.55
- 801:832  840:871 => 1.55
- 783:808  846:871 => 1.11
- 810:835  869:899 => 1.96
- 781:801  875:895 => 1.25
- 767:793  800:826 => 0.72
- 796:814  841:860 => 1.24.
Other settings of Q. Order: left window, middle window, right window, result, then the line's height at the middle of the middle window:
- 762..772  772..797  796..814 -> -1.3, 1.12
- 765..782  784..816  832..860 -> 3.2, 1.19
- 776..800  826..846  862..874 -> 4.5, 1.22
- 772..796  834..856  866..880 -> 1.3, 1.28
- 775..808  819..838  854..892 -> 8.0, 1.24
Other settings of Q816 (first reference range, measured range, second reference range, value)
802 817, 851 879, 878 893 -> 1.7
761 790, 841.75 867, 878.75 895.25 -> 2.3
